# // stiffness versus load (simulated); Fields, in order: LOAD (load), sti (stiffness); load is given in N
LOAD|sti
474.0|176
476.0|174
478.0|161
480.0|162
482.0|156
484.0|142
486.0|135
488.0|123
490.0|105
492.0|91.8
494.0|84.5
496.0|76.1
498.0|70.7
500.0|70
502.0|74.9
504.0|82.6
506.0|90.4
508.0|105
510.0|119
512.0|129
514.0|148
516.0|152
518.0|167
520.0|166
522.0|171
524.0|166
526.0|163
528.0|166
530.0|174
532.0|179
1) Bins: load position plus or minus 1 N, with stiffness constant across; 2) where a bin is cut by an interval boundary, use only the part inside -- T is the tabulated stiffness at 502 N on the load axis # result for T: 74.9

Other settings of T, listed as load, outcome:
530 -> 174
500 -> 70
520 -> 166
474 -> 176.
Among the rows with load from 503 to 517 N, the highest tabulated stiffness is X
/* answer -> 152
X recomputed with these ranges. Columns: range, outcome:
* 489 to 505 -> 105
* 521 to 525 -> 171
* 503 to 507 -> 90.4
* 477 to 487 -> 162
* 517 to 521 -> 167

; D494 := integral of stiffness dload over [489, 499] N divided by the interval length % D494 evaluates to 85.6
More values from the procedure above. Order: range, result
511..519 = 149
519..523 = 168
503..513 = 105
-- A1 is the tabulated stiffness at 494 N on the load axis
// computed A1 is 84.5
